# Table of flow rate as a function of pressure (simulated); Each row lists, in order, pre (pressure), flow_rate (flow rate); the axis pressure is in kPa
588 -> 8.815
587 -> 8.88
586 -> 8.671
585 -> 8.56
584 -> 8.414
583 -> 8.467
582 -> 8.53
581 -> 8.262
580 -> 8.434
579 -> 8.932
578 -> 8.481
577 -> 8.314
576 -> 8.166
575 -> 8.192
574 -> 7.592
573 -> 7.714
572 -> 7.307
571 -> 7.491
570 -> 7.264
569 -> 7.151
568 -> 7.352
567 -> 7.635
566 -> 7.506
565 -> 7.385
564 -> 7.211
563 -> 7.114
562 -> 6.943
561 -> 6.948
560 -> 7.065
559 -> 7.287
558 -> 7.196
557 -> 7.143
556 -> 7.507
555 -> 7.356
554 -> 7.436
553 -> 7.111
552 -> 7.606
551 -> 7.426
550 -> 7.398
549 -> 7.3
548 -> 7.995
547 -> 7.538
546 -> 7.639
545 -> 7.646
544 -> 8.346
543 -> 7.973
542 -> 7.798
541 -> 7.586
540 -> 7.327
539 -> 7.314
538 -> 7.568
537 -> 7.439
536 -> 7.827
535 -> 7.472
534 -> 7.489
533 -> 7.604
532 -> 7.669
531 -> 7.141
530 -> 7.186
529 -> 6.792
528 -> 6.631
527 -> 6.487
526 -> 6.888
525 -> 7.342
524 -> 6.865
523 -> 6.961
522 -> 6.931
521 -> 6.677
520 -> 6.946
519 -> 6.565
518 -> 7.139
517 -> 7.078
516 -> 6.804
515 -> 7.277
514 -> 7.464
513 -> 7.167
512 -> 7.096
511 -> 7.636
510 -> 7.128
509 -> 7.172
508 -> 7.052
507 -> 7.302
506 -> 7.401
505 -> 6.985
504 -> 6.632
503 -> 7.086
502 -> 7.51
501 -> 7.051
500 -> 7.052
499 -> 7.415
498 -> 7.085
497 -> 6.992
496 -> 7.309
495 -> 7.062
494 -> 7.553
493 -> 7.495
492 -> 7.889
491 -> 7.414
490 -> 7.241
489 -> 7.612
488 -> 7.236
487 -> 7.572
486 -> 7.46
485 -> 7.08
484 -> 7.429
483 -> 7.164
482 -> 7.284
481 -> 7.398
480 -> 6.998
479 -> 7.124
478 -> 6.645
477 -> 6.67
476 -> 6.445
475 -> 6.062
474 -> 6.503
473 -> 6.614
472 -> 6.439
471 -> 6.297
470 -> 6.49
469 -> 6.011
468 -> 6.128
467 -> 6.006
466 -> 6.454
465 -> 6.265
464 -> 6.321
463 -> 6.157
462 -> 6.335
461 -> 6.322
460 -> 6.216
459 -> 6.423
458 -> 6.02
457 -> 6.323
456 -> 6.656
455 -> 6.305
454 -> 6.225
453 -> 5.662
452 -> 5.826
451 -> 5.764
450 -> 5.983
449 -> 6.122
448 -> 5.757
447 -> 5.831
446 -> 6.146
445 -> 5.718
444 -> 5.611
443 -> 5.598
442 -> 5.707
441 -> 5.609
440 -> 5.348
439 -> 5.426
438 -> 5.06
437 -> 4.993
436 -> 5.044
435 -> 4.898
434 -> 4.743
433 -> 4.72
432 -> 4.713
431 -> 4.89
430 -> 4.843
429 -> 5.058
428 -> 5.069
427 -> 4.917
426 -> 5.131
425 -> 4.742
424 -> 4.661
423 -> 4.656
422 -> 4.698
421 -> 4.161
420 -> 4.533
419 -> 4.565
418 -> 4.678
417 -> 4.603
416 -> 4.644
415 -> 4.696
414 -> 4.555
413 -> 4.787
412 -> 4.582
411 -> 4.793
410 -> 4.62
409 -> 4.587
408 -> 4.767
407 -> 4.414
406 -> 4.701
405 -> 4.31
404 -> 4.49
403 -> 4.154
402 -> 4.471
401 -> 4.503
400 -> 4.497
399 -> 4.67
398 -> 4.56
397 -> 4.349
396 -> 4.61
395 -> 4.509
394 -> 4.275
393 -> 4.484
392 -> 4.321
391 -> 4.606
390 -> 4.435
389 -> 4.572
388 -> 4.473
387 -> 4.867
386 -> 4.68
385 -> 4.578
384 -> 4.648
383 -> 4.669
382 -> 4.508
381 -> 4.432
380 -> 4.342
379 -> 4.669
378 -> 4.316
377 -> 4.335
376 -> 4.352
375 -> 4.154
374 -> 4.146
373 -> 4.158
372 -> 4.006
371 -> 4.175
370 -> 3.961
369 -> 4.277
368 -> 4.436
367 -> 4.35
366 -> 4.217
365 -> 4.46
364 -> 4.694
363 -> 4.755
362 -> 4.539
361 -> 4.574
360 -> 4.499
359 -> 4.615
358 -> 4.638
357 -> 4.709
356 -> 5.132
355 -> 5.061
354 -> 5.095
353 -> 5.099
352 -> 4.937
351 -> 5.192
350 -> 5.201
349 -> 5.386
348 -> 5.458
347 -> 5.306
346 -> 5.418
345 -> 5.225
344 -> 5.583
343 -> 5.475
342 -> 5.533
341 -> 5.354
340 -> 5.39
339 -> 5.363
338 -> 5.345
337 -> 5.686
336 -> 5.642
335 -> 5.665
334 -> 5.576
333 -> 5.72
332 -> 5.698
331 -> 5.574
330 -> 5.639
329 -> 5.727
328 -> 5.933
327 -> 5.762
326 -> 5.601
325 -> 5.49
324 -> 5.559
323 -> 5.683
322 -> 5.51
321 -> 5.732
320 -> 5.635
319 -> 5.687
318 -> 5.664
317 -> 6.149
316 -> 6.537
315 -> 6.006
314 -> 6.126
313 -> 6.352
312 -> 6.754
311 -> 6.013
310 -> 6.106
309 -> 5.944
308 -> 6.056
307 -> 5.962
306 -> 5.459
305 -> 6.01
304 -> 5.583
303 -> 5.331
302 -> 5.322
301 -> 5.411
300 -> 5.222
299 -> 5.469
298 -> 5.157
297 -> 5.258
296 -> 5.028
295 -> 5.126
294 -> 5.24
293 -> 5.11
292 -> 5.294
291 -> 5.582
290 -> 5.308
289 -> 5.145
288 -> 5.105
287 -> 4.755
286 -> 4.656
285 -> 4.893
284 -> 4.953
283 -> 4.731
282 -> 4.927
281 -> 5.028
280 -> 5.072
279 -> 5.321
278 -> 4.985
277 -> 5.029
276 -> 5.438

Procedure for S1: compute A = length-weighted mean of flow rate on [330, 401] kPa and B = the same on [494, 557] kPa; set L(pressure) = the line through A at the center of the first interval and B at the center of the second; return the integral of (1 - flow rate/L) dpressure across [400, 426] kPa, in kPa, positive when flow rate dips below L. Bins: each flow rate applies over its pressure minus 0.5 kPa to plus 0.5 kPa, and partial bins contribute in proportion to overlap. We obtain 4.5 kPa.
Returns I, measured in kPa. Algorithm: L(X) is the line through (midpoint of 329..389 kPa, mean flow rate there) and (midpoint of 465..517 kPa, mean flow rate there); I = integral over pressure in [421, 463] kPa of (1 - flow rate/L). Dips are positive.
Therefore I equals 5.01 kPa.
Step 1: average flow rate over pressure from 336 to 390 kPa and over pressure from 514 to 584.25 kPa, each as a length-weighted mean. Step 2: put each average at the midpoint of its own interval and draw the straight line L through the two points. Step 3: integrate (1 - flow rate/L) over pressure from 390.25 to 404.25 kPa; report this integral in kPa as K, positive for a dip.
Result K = 2.1 kPa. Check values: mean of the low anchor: 4.78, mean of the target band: 4.46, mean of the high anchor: 7.46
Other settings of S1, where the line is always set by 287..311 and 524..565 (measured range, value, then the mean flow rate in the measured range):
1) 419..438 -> 4.86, 4.8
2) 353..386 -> 8.23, 4.5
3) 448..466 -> 1.38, 6.17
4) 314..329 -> -0.47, 5.79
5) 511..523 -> 0.18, 7.04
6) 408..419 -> 2.92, 4.66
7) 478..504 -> -1.24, 7.27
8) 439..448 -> 1.22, 5.68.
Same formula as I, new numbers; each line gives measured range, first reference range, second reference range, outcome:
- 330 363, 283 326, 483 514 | 3.8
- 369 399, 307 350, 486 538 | 8.5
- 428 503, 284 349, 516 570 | 4.3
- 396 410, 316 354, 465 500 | 3.8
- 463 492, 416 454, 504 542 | -3.1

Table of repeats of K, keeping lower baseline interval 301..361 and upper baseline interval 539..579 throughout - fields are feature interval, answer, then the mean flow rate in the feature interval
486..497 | -0.7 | 7.42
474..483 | 0.0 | 6.83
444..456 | 1.2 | 5.96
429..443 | 3.0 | 5.09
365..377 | 3.4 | 4.22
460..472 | 0.8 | 6.26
